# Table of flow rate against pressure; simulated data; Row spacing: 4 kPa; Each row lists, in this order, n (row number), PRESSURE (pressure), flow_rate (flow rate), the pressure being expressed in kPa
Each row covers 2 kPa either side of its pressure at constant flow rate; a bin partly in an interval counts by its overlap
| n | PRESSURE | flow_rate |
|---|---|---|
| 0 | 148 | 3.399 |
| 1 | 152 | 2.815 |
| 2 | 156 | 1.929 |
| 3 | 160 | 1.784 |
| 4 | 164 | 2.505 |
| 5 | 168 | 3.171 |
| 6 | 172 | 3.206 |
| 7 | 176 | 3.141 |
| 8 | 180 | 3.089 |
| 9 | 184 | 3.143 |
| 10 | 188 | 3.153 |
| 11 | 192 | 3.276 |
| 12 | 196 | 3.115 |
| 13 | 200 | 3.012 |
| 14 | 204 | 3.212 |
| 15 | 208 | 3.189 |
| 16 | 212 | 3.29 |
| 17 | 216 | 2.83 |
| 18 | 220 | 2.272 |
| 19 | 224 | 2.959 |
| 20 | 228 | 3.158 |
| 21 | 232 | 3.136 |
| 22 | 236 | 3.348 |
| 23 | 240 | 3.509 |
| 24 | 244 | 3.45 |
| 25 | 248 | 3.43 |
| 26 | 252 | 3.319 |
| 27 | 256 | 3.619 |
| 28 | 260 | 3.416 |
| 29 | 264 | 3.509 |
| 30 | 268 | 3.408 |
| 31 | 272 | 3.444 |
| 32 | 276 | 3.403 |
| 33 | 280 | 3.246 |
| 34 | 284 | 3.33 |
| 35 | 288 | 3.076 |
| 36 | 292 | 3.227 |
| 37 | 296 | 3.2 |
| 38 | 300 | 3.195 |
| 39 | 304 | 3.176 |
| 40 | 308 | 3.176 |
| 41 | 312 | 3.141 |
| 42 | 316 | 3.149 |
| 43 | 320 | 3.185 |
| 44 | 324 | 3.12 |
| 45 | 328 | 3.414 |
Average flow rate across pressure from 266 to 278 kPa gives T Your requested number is 3.42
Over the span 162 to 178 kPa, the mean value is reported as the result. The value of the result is 3.01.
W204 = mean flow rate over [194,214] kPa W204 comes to 3.16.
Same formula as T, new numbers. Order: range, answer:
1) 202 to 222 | 2.96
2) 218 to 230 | 2.8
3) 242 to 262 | 3.45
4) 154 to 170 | 2.35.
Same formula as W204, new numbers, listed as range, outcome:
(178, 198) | 3.16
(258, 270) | 3.44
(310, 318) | 3.15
